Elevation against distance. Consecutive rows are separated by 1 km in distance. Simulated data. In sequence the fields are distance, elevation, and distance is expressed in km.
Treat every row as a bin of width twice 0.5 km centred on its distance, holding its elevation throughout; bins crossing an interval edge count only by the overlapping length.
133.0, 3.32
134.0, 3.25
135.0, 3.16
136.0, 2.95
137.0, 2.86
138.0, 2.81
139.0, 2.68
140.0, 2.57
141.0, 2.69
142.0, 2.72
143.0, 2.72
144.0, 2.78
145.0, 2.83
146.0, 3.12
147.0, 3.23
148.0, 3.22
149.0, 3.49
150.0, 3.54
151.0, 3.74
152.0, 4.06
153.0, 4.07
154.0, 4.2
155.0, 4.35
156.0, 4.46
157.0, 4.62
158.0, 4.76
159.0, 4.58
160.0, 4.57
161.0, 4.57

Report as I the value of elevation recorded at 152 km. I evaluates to 4.06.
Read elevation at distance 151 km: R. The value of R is 3.74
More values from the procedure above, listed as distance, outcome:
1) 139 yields 2.68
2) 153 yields 4.07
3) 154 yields 4.2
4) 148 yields 3.22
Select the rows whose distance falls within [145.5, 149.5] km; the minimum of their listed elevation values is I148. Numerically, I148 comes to 3.12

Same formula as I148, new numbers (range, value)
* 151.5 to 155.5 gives 4.06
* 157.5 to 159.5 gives 4.58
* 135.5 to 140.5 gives 2.57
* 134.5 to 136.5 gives 2.95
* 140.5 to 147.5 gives 2.69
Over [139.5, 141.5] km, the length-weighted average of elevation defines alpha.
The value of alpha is 2.63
